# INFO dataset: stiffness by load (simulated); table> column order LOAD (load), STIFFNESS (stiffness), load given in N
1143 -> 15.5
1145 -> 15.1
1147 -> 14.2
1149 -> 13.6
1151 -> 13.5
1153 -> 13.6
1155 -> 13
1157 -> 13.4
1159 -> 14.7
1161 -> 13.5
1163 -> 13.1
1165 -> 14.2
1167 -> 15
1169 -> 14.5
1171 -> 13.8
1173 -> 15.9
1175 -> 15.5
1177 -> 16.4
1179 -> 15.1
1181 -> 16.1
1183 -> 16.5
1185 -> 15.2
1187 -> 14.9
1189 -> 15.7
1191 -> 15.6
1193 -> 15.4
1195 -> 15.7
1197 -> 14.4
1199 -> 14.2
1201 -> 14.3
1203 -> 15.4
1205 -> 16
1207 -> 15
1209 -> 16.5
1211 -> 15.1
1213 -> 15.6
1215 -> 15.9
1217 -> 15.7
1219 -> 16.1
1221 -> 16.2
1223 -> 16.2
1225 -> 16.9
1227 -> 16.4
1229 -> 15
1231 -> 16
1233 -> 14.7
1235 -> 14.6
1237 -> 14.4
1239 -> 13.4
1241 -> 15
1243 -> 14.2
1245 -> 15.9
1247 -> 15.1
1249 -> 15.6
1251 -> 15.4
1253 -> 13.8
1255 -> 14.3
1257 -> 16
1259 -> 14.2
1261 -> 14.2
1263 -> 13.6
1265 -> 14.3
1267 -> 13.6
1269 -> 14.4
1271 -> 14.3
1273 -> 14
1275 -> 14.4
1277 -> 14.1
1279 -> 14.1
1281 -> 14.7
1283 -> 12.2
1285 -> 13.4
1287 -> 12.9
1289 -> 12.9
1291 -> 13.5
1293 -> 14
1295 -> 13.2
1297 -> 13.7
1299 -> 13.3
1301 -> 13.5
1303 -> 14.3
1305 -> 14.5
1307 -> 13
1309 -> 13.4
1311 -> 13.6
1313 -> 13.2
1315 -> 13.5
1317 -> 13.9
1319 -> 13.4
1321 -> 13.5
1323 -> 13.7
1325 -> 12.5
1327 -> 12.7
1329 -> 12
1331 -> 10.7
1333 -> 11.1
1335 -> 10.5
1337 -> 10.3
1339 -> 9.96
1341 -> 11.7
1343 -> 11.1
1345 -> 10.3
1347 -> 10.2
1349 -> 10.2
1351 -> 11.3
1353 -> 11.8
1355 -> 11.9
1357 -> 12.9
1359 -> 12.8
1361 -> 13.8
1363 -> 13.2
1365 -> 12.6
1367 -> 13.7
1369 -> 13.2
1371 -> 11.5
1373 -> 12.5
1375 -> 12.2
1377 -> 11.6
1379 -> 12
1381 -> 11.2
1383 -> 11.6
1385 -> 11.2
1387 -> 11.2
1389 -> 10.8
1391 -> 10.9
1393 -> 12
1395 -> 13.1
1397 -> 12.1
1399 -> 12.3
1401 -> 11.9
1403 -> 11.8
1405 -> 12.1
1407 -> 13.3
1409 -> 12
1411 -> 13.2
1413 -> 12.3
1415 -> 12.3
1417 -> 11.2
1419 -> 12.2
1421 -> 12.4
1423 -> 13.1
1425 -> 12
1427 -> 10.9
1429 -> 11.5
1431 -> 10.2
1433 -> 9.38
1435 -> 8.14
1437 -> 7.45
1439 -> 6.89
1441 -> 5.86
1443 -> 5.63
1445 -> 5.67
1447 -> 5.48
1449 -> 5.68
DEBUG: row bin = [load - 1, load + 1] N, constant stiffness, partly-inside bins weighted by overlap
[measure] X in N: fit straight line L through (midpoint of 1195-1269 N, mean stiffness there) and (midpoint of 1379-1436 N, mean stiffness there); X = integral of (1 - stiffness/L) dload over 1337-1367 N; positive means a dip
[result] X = 2.4 N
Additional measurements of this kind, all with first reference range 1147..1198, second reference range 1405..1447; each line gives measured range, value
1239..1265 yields -2.73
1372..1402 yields -2.40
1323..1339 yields 0.61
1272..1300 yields -1.98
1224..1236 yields -1.66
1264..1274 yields -0.86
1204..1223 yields -2.47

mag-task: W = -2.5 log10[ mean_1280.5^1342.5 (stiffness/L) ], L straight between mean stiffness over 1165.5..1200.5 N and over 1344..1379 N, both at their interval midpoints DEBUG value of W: 0.01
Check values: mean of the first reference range 15.3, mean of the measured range 12.8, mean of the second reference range 12.1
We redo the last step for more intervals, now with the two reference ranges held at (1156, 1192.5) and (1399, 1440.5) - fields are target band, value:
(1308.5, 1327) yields -0.05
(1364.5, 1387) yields -0.02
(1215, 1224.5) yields -0.13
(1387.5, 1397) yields -0.01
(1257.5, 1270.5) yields -0.04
